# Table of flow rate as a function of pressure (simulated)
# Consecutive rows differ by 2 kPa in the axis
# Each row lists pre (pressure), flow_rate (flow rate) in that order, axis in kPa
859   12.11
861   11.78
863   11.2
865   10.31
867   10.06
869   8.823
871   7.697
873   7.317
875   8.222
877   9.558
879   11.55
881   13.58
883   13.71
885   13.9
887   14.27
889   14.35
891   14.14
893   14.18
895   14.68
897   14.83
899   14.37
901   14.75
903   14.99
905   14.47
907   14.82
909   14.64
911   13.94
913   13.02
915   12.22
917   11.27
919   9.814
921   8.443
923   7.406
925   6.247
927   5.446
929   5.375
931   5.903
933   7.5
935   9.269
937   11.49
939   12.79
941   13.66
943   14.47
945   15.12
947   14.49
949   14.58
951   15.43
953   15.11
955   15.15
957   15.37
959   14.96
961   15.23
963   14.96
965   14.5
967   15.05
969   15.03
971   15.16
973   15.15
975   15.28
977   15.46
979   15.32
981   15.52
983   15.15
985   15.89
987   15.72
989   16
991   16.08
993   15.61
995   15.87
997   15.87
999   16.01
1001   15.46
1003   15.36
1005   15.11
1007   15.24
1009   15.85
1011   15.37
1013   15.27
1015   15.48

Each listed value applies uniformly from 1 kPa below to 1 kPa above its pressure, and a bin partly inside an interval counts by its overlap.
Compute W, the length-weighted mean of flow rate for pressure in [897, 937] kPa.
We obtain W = 10.9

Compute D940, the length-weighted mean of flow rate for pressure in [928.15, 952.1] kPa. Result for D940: 11.7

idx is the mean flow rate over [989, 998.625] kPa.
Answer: 15.9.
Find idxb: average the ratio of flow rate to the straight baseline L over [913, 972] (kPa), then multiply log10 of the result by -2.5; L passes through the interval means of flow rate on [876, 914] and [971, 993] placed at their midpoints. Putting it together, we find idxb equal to 0.22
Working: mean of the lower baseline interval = 13.9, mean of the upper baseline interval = 15.5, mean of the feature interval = 12.1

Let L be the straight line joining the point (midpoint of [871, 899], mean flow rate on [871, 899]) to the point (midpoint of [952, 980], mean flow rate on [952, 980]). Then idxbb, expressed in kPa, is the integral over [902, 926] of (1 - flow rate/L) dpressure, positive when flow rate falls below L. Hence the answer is 2.91 kPa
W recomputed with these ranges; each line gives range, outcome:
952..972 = 15.1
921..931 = 6.33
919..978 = 12.5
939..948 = 14.3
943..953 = 14.9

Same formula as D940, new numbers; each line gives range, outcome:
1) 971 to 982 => 15.3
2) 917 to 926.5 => 8.19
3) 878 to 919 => 13.8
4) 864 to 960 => 12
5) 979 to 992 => 15.7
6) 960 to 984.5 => 15.2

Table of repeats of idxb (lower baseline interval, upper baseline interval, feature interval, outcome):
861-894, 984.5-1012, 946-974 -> -0.051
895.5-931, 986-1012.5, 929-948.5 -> 0.122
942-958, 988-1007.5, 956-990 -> 0.002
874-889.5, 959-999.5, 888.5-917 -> -0.093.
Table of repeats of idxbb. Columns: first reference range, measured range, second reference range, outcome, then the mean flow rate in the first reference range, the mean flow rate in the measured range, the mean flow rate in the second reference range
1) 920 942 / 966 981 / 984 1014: -2.6 kPa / 8.5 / 15.2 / 15.6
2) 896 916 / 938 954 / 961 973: 0.3 kPa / 14.2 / 14.5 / 15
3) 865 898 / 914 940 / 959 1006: 9.2 kPa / 11.9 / 8.71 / 15.4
